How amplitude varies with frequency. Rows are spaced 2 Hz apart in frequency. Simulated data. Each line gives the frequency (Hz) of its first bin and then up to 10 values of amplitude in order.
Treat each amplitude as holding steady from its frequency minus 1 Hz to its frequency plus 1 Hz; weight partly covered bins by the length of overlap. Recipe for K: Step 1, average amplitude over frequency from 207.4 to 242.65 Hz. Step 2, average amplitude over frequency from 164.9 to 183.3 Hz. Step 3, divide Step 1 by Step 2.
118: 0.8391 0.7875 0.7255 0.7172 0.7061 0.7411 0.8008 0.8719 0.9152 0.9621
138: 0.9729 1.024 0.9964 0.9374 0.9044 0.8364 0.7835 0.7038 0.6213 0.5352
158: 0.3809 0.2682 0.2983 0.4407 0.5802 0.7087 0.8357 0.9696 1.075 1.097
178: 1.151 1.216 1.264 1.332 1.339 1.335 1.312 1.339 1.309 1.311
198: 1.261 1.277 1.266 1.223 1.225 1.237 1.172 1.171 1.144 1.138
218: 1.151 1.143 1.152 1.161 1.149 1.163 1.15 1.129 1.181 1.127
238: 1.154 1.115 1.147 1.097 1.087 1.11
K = 1.2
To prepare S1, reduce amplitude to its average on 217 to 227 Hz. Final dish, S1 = 1.15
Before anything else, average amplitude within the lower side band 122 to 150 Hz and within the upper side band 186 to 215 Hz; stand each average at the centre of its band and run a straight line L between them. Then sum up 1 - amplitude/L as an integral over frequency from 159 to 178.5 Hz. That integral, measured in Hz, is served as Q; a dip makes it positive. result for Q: 6.28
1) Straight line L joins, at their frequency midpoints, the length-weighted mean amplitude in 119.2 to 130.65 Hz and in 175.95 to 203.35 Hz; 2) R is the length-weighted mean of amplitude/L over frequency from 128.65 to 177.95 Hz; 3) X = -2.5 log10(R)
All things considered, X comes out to 0.22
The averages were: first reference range 0.744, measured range 0.779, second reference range 1.28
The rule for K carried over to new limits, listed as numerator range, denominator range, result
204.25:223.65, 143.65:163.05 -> 1.90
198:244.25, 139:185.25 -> 1.42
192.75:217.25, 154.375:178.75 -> 1.78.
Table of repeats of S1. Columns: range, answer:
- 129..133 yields 0.836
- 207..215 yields 1.18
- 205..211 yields 1.21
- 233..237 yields 1.15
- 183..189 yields 1.34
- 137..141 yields 0.998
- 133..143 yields 0.974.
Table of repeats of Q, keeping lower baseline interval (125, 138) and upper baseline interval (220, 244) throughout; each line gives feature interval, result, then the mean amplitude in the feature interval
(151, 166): 7.33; 0.472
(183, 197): -4.20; 1.33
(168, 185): -1.95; 1.09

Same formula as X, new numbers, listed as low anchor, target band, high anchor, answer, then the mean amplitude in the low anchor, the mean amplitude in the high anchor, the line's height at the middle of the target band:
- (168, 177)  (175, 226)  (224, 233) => -0.17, 0.963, 1.15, 1.06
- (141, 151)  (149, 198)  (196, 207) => 0.18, 0.892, 1.26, 1.07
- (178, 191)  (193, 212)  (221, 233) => -0.02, 1.29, 1.15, 1.23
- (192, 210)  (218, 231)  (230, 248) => 0.03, 1.26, 1.13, 1.18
